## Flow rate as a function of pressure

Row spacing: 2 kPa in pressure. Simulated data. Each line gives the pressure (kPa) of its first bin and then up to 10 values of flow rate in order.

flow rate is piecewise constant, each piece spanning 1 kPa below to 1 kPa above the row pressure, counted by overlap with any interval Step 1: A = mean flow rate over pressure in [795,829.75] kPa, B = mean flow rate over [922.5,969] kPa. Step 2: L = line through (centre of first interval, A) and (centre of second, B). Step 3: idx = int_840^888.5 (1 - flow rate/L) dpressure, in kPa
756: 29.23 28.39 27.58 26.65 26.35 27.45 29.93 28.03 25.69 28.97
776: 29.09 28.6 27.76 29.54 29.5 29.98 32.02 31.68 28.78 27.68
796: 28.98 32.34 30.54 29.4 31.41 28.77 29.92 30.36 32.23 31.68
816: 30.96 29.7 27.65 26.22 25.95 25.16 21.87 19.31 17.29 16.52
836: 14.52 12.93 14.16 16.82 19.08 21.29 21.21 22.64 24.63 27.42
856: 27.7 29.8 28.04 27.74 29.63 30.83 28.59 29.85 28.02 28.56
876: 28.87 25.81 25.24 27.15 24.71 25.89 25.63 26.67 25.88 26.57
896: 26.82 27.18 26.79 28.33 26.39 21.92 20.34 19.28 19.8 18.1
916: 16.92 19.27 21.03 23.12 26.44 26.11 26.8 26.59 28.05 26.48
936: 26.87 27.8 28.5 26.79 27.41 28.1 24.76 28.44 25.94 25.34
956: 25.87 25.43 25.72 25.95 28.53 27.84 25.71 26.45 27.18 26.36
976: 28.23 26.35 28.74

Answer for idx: 3.8 kPa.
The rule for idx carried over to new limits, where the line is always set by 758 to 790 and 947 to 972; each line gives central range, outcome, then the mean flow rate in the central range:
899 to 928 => 4.7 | 22.6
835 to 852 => 5.8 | 18.2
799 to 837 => 2.4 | 26.3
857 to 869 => -0.7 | 29.1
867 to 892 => 0.3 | 27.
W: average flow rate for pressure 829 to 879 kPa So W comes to 23.7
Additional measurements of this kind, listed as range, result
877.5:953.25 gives 25.1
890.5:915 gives 24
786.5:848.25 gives 25.5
